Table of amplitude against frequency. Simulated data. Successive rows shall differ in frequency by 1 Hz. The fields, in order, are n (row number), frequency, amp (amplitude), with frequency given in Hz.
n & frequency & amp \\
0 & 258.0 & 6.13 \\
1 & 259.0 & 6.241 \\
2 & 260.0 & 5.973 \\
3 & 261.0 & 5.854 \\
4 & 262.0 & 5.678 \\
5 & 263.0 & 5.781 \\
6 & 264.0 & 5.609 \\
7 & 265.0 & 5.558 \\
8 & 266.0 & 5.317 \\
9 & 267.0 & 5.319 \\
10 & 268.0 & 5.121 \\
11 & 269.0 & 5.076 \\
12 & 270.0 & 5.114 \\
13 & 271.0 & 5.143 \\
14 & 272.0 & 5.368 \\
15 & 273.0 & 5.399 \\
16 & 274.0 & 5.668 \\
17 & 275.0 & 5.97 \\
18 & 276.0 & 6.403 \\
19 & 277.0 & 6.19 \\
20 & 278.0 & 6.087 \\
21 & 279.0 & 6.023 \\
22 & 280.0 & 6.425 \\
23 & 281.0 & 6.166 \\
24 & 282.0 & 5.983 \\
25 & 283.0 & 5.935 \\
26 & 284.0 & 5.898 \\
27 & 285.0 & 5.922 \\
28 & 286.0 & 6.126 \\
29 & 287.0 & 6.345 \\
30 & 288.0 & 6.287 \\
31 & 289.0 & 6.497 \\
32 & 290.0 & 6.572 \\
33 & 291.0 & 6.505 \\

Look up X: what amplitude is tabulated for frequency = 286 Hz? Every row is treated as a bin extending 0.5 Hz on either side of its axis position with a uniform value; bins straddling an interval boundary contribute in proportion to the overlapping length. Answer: 6.126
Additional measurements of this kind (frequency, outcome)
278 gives 6.087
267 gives 5.319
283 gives 5.935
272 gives 5.368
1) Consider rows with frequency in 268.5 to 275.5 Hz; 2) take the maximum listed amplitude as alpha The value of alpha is 5.97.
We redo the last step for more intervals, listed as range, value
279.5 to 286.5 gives 6.425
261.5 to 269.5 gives 5.781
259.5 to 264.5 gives 5.973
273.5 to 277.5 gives 6.403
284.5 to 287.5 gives 6.345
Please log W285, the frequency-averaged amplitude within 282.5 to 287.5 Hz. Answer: 6.05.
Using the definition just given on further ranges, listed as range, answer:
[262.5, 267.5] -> 5.52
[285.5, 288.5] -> 6.25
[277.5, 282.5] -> 6.14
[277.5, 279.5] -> 6.05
